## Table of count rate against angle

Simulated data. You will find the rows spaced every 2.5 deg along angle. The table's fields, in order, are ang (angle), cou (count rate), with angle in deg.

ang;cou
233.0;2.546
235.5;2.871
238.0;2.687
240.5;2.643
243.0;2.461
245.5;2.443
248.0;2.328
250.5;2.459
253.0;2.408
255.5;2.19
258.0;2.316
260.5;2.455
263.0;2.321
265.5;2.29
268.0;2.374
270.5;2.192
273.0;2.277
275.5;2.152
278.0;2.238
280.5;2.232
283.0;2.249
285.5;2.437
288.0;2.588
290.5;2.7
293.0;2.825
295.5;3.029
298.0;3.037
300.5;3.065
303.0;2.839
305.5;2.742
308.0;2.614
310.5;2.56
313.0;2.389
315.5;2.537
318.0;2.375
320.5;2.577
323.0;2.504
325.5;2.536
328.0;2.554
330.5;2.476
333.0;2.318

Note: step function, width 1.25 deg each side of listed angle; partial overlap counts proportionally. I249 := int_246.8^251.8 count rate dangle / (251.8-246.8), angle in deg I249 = 2.39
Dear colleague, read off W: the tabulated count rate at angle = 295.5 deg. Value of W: 3.029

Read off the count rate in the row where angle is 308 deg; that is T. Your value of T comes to 2.614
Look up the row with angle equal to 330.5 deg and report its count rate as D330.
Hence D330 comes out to 2.476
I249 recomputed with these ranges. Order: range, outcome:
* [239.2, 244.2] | 2.55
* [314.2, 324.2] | 2.5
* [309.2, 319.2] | 2.47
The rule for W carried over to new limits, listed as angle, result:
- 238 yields 2.687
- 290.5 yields 2.7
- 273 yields 2.277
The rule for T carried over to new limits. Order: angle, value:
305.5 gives 2.742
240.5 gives 2.643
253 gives 2.408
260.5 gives 2.455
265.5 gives 2.29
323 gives 2.504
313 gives 2.389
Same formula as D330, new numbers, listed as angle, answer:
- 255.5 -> 2.19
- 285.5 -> 2.437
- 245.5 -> 2.443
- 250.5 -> 2.459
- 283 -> 2.249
